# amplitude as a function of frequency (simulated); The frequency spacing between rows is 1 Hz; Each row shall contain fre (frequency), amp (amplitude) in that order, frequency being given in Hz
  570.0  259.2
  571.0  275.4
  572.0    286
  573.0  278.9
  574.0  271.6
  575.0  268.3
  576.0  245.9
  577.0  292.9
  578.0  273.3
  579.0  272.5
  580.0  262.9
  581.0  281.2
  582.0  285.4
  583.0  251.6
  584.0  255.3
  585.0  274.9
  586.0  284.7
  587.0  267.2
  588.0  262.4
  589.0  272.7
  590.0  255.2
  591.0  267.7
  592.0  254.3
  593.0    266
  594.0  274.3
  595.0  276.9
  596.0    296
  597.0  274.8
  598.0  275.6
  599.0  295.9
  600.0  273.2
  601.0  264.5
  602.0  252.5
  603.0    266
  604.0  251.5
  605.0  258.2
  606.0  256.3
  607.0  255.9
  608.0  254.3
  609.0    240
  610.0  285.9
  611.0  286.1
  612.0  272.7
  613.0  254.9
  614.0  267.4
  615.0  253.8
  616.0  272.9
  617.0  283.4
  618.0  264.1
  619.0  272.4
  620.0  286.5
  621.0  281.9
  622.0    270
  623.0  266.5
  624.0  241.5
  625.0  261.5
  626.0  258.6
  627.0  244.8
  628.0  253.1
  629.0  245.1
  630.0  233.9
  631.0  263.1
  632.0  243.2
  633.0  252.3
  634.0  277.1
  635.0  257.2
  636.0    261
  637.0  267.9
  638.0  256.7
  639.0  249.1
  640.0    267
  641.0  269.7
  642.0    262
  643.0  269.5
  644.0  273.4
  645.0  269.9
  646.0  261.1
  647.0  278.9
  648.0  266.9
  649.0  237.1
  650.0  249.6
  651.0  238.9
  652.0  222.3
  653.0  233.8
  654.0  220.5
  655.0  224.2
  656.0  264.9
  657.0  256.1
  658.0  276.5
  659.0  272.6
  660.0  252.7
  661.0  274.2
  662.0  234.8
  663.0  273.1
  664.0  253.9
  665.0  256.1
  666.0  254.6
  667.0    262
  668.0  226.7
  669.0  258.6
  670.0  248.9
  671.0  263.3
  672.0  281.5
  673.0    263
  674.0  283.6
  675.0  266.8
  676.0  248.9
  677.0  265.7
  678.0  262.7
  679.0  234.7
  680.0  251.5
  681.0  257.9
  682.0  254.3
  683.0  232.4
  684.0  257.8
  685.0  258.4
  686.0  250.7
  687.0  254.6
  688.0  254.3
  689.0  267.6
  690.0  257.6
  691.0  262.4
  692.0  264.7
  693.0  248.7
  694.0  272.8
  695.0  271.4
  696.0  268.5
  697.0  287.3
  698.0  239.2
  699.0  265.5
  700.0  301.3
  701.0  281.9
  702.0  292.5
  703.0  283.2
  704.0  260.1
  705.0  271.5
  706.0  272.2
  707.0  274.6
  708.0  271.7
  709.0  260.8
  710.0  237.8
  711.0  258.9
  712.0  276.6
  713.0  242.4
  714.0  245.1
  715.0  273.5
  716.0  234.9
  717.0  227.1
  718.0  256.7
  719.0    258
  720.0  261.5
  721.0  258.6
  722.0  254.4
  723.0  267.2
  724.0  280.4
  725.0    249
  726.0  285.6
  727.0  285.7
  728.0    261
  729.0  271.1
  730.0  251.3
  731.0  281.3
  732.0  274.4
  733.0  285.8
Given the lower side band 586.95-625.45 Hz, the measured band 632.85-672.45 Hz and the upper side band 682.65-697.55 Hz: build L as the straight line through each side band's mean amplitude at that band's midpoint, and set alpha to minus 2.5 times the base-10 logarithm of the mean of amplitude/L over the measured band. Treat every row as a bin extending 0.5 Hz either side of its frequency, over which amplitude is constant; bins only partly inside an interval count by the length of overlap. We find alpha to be 0.03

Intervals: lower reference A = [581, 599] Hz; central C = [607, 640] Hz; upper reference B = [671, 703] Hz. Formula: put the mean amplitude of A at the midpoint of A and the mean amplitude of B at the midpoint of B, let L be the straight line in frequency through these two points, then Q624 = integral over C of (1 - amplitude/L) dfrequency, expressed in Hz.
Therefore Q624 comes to 0.8 Hz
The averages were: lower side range 271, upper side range 264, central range 262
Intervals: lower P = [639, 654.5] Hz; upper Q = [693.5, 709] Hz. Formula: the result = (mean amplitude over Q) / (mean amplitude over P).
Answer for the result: 1.1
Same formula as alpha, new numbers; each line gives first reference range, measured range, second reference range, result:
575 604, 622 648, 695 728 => 0.04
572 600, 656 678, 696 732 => 0.03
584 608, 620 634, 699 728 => 0.04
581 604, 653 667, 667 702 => 0.04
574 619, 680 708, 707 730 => -0.01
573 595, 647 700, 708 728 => 0.02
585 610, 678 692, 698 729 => 0.05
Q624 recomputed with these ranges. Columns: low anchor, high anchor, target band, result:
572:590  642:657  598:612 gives -0.1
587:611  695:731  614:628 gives 0.1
